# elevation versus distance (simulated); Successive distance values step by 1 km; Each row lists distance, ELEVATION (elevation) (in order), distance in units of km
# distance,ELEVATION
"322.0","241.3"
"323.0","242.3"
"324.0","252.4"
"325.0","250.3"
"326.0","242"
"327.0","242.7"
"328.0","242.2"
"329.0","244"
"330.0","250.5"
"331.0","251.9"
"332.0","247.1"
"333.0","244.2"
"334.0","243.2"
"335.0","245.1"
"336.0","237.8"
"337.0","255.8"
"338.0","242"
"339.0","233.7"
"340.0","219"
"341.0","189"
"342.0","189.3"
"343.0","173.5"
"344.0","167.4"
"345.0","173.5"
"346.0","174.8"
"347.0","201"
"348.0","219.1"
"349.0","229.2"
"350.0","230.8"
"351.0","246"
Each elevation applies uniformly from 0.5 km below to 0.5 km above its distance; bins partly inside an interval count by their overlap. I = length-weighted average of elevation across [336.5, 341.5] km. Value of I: 228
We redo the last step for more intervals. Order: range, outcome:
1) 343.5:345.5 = 170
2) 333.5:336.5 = 242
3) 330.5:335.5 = 246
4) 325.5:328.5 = 242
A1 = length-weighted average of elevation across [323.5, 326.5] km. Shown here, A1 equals 248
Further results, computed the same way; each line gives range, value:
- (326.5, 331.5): 246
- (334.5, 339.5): 243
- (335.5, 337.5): 247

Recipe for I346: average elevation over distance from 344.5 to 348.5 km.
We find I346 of 192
